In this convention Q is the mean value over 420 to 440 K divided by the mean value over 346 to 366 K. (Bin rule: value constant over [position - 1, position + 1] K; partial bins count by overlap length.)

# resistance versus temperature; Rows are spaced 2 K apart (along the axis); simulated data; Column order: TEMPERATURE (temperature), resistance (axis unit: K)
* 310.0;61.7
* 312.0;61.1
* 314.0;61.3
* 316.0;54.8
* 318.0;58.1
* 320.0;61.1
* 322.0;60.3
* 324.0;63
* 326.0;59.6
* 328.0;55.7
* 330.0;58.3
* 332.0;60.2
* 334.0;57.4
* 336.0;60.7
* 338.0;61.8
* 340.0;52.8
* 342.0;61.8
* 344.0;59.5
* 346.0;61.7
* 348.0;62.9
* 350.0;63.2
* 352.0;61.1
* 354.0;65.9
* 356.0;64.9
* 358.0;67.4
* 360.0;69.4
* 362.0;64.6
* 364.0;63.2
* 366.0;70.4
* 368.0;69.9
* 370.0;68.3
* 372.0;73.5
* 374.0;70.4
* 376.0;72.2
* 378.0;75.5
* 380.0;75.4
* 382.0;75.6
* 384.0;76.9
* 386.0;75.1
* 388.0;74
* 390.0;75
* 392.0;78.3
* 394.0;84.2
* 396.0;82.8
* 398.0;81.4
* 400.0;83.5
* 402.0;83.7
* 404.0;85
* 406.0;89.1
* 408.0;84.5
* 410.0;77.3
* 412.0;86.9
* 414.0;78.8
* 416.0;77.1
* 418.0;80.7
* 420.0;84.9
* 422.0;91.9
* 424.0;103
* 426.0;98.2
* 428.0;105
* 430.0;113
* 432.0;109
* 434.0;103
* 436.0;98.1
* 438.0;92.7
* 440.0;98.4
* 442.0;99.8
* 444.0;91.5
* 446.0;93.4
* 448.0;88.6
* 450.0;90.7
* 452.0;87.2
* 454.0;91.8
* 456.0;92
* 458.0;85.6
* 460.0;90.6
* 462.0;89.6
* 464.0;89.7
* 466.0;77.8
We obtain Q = 1.55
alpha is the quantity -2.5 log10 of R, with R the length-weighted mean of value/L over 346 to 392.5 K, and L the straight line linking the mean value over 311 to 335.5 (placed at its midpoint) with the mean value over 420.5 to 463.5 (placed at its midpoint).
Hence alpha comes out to 0.05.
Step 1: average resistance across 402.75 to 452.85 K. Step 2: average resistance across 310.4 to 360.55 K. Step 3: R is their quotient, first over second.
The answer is 1.52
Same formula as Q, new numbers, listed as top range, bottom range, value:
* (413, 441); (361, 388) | 1.33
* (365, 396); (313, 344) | 1.26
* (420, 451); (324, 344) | 1.66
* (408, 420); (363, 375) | 1.17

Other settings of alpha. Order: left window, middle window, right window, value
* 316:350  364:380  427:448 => 0.052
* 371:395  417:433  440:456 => -0.139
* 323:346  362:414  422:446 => 0.059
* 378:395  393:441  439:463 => -0.082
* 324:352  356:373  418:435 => 0.057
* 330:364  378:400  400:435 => 0.018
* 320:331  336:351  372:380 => 0.067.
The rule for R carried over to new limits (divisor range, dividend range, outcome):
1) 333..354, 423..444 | 1.68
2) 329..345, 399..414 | 1.42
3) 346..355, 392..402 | 1.31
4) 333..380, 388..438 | 1.36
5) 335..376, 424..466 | 1.47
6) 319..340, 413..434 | 1.59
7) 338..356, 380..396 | 1.26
